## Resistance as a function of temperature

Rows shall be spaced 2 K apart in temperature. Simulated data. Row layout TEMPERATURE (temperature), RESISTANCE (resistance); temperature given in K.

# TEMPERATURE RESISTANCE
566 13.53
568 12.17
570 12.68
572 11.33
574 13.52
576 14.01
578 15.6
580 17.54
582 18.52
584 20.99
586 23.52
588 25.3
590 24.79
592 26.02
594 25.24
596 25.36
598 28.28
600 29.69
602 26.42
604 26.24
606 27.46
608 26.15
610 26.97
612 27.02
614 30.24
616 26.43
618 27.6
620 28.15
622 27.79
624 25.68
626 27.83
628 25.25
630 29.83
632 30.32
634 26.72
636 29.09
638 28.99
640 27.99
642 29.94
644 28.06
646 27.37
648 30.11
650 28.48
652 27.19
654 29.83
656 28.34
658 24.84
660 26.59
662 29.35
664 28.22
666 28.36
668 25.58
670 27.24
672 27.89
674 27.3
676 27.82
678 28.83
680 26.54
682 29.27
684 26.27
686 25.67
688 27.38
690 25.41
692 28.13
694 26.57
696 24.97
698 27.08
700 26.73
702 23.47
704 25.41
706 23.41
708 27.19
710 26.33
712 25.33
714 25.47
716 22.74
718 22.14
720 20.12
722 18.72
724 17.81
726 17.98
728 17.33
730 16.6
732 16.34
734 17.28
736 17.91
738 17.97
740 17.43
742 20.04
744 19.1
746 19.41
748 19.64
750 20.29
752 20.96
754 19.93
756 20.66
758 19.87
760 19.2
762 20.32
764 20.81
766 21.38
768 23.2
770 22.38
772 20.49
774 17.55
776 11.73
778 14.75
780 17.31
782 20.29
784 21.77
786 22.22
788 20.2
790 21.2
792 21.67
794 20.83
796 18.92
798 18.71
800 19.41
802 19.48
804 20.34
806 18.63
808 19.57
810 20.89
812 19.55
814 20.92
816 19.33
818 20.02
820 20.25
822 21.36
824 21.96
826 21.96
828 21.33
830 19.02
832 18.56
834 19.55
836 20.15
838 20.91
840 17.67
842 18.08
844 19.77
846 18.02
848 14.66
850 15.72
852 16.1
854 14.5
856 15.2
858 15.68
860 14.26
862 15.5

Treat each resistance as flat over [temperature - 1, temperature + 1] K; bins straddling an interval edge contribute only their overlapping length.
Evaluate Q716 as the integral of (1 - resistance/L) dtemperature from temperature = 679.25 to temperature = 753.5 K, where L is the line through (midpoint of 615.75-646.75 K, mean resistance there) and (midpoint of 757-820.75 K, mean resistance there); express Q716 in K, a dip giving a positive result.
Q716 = 3.9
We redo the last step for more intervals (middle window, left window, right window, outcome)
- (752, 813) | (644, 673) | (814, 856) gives 4.9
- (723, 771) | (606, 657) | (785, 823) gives 7.2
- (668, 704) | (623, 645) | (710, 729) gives -4.4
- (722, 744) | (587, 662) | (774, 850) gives 4.9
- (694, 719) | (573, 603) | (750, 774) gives -4.6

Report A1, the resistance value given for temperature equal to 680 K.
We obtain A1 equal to 26.54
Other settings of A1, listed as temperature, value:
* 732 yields 16.34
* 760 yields 19.2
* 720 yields 20.12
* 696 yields 24.97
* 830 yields 19.02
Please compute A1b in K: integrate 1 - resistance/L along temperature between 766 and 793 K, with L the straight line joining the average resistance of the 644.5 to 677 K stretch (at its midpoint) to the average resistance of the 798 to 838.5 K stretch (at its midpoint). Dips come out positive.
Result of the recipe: 2.86 K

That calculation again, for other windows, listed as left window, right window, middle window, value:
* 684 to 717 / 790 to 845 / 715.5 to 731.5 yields 3.7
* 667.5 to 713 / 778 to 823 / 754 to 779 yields 3.0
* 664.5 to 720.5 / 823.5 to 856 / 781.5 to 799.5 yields 0.3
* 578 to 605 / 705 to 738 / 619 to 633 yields -2.8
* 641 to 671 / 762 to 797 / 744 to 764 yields 1.4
